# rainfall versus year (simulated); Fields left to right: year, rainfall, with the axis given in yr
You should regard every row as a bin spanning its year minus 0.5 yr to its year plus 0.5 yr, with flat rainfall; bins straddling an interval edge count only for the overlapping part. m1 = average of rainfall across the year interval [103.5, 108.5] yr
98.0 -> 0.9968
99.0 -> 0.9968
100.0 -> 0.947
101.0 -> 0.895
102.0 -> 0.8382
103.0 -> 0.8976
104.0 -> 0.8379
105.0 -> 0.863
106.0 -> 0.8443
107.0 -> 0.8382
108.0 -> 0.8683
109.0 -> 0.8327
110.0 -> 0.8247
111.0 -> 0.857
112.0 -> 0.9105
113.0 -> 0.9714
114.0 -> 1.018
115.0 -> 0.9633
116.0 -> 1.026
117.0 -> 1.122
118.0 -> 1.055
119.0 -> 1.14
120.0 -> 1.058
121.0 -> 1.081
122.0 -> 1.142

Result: 0.85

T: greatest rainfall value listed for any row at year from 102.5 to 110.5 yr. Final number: 0.8976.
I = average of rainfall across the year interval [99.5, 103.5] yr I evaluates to 0.894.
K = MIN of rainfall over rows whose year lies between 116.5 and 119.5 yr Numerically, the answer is 1.055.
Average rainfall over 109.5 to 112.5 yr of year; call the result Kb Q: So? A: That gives 0.864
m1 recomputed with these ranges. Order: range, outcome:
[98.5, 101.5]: 0.946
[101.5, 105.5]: 0.859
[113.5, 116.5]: 1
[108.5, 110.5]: 0.829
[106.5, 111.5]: 0.844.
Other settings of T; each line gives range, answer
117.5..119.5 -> 1.14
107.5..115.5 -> 1.018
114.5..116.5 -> 1.026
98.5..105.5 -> 0.9968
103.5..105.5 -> 0.863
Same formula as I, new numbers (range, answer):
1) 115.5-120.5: 1.08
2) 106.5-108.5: 0.853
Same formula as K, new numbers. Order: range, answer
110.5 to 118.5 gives 0.857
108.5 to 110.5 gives 0.8247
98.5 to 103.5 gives 0.8382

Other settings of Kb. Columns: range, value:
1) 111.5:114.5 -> 0.967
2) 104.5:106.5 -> 0.854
